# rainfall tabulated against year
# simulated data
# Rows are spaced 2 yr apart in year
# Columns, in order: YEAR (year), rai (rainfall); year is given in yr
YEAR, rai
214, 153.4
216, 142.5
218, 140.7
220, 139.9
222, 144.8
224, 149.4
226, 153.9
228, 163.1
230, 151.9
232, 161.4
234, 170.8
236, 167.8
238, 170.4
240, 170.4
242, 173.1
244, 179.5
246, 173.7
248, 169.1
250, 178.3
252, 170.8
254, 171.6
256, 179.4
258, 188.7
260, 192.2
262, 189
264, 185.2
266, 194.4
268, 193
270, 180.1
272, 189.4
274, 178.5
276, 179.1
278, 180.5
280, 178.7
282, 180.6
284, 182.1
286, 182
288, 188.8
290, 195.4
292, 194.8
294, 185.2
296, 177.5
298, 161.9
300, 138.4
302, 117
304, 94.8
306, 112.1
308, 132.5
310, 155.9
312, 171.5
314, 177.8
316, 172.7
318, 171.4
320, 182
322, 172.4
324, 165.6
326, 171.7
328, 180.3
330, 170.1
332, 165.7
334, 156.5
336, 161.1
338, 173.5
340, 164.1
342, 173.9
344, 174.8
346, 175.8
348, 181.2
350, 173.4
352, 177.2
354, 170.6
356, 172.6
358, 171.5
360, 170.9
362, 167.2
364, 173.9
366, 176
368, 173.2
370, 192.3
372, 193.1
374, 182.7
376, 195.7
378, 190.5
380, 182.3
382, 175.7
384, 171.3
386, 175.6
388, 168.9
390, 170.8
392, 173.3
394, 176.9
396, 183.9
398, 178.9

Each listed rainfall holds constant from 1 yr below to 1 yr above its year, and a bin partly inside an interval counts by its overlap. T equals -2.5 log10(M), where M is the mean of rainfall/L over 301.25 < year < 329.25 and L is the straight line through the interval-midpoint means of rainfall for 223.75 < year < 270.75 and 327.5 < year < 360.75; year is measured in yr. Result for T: 0.11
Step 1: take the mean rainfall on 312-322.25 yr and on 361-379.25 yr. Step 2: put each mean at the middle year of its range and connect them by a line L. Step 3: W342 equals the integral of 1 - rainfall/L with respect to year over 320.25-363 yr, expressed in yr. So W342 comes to 1.8 yr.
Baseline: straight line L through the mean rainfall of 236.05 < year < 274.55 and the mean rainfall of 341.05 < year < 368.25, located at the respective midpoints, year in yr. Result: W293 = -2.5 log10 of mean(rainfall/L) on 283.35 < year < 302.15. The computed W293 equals 0.019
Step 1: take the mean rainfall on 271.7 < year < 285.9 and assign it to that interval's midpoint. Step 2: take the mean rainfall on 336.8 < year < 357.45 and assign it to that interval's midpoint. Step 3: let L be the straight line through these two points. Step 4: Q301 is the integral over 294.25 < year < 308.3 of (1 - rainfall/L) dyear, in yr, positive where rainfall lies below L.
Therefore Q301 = 3.3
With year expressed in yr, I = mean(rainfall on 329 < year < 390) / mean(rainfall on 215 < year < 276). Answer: 1.03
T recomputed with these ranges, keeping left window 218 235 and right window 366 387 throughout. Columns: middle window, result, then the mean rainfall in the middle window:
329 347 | 0.044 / 168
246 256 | -0.098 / 173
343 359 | 0.020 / 175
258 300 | -0.123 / 183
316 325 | -0.006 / 173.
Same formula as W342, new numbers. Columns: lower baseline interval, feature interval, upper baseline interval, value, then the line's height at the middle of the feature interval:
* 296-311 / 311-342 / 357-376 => -4.3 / 150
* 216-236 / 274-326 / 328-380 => -0.2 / 166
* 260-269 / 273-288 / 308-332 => 0.3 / 185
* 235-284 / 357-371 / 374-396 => 0.3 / 179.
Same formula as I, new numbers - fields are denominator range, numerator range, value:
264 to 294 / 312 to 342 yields 0.92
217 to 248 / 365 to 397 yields 1.12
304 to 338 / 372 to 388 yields 1.12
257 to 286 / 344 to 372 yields 0.95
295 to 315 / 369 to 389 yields 1.27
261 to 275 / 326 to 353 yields 0.92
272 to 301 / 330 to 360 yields 0.95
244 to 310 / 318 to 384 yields 1.02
